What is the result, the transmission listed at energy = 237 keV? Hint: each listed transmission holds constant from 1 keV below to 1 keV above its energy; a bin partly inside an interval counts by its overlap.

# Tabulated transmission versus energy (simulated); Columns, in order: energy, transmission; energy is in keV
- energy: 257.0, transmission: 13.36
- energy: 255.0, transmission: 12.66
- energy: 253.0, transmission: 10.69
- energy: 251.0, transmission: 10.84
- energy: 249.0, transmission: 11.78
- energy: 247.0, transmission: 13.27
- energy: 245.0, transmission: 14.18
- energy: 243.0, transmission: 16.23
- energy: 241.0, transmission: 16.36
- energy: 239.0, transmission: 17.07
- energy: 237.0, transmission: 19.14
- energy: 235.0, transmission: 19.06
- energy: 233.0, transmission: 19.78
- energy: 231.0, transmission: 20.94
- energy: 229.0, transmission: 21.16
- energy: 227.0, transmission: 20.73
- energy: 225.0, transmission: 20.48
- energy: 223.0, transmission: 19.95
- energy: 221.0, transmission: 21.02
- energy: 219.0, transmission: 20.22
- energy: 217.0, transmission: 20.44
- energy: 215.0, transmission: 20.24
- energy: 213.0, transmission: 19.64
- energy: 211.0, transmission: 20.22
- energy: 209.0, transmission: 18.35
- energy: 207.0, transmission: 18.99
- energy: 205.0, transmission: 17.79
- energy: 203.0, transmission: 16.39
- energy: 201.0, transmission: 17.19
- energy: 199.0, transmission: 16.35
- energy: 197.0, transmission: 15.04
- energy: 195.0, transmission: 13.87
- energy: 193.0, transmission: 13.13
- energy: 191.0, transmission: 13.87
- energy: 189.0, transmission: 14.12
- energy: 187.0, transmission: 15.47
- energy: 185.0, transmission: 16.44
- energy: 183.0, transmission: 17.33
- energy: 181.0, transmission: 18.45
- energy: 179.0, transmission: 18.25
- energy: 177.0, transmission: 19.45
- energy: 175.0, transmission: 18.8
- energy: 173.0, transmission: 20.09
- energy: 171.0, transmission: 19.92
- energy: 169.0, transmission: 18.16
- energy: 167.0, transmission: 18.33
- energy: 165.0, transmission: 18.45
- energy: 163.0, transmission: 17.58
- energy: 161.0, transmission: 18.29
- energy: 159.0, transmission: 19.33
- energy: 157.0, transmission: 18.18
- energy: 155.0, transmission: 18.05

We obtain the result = 19.14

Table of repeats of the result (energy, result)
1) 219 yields 20.22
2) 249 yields 11.78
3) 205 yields 17.79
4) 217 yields 20.44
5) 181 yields 18.45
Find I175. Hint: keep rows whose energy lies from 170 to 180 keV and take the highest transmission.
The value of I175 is 20.09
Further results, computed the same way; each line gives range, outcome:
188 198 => 15.04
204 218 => 20.44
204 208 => 18.99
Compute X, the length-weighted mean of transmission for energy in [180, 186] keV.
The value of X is 17.4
